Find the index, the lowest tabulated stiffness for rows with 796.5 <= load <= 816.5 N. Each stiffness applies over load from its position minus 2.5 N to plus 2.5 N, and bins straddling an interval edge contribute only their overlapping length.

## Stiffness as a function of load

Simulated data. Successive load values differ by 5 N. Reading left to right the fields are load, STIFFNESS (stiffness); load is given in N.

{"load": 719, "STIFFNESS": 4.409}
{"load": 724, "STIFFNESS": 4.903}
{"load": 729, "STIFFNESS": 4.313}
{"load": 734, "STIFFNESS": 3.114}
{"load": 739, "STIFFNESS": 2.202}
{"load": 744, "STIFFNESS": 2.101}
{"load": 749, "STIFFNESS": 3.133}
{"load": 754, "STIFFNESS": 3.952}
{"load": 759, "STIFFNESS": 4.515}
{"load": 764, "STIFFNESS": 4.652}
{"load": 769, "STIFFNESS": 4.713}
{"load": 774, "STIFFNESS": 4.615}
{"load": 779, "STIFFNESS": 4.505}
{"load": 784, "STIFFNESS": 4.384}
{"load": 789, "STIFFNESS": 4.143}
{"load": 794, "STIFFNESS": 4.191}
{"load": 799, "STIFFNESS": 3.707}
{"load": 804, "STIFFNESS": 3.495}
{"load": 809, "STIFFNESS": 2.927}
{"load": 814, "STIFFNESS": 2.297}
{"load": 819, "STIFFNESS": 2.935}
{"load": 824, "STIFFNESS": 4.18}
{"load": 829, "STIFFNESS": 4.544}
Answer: 2.297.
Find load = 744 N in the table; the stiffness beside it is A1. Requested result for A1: 2.101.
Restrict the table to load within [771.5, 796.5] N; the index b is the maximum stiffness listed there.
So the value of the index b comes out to 4.615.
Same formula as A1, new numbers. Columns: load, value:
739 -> 2.202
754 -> 3.952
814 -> 2.297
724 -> 4.903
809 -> 2.927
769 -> 4.713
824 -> 4.18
